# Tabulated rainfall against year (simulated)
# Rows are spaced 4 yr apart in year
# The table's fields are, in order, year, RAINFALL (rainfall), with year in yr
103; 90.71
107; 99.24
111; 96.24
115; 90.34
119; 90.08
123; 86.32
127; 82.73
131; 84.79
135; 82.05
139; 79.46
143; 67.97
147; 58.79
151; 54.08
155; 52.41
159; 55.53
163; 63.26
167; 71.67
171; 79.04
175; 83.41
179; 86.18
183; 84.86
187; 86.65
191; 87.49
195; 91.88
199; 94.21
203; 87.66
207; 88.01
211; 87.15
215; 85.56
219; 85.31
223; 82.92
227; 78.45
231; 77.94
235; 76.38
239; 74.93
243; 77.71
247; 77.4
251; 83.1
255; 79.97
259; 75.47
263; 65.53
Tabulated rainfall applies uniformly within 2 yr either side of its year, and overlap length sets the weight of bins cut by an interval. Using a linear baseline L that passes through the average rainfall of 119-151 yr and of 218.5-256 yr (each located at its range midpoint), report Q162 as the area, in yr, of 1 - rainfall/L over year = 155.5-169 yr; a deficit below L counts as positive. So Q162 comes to 2.6 yr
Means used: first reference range 76.8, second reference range 79.2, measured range 62.3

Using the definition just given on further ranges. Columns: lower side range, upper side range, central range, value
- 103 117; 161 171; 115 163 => 5.72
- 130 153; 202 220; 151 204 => 1.15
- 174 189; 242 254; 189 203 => -1.09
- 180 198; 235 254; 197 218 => -0.90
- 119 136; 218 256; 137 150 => 2.54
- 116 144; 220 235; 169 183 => -0.32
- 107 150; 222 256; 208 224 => -1.26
